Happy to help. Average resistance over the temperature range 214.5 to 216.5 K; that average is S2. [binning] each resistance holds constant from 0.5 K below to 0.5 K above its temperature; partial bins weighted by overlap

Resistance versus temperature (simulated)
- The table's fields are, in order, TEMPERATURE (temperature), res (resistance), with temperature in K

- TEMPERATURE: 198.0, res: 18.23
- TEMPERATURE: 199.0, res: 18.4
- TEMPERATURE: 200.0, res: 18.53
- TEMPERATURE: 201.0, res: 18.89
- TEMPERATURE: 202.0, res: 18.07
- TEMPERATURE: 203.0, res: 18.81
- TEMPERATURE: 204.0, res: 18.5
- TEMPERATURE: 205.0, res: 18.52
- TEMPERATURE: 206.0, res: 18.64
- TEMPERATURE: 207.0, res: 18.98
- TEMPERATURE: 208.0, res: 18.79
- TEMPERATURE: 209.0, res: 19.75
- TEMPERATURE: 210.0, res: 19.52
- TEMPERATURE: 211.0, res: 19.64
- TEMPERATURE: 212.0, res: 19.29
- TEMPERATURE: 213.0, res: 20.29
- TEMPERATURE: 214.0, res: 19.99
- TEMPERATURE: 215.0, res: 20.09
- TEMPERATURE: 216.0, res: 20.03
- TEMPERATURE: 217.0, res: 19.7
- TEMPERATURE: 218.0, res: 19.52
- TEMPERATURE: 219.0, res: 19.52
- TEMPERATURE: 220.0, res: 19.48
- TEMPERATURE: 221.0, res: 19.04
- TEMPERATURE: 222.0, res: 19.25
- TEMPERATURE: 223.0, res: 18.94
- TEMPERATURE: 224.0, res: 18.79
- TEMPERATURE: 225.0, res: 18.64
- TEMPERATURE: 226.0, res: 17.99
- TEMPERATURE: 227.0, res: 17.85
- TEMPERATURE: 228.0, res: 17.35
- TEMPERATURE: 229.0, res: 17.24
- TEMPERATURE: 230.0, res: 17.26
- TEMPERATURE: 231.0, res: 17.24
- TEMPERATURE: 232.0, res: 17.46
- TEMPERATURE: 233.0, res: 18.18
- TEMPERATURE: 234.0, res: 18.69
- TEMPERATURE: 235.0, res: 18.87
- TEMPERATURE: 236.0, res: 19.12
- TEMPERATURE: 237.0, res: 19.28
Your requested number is 20.1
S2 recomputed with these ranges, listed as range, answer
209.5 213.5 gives 19.7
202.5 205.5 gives 18.6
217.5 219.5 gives 19.5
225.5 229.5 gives 17.6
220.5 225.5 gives 18.9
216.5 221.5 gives 19.5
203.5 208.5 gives 18.7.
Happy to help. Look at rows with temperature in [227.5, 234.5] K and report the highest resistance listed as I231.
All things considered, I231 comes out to 18.69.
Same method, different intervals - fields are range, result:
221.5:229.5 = 19.25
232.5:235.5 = 18.87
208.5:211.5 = 19.75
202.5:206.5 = 18.81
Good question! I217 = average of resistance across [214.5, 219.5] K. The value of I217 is 19.8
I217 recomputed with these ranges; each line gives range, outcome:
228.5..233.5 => 17.5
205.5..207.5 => 18.8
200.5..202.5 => 18.5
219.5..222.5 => 19.3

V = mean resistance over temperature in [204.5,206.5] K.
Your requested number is 18.6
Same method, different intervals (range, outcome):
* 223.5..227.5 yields 18.3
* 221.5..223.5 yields 19.1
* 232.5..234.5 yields 18.4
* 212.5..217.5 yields 20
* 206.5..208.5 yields 18.9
